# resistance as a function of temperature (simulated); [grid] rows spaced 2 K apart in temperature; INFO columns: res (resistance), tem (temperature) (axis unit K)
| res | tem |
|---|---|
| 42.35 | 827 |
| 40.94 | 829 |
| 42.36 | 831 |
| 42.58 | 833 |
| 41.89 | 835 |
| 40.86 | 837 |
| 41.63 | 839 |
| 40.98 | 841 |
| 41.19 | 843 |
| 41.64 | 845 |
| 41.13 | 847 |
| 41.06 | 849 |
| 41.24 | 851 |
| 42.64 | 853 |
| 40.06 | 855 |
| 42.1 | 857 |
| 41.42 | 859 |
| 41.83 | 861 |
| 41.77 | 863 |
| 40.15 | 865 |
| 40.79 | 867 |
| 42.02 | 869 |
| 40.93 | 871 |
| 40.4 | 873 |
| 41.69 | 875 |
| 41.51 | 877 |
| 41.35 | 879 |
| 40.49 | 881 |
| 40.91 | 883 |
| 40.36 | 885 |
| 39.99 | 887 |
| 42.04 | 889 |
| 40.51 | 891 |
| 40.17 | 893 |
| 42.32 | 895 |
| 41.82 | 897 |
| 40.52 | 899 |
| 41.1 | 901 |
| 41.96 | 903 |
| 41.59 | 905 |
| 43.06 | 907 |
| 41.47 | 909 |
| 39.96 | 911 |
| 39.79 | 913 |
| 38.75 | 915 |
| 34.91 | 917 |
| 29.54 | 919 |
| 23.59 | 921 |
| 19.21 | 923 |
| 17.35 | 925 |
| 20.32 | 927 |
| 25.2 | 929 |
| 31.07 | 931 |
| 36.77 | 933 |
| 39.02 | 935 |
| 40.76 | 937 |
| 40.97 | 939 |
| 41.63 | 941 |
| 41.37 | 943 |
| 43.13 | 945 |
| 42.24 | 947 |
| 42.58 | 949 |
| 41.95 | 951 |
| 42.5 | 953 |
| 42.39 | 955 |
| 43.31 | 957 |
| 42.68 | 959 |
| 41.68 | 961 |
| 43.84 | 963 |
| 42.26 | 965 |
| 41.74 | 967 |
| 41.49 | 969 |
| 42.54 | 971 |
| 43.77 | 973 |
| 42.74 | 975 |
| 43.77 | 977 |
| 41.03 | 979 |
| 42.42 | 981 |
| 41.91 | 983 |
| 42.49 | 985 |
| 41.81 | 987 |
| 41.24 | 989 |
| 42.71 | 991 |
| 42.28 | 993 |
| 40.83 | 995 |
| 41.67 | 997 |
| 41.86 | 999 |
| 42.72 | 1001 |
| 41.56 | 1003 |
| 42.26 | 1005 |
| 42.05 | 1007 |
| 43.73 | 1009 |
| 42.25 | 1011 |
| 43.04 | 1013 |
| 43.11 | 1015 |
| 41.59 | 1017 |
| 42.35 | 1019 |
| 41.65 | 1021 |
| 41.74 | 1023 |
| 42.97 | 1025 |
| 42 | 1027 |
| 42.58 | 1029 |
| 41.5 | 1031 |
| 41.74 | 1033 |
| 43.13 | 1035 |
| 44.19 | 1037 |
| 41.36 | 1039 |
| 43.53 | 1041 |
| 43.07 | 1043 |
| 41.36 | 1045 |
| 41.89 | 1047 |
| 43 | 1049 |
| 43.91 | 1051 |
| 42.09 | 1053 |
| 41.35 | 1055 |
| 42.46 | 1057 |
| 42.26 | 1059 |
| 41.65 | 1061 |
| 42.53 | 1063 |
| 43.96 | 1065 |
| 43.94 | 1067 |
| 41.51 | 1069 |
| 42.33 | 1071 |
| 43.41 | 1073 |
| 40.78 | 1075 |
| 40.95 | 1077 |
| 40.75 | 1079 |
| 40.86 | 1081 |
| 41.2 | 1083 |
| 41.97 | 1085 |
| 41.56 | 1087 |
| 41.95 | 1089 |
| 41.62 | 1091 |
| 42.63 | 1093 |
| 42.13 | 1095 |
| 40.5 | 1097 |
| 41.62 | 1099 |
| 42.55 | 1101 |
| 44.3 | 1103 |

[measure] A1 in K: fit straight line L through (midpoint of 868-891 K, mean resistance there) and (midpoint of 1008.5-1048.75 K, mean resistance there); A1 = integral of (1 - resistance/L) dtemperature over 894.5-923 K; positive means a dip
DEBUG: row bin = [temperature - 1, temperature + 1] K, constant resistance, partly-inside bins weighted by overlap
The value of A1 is 2.38 K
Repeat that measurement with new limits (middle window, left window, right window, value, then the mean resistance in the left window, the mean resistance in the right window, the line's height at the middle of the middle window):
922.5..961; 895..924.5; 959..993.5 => 2.6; 36.8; 42.3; 39.5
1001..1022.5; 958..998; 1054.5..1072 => 0.0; 42.2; 42.5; 42.3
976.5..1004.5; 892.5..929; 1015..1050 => -1.5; 35.1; 42.4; 39.8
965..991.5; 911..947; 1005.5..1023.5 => -2.5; 33.6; 42.4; 38.7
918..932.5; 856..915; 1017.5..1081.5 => 6.0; 41.1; 42.3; 41.4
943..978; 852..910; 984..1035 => -0.6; 41.3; 42.2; 41.8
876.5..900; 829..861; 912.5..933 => -4.8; 41.5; 28.1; 34.1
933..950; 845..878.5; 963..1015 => 0.3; 41.3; 42.3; 41.9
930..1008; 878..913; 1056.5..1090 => -0.3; 41.1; 42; 41.5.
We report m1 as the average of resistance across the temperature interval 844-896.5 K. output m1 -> 41.2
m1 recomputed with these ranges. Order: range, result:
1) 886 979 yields 38.8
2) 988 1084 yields 42.2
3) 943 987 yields 42.5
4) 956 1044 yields 42.4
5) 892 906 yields 41.4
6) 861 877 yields 41.2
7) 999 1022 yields 42.4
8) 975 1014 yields 42.2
